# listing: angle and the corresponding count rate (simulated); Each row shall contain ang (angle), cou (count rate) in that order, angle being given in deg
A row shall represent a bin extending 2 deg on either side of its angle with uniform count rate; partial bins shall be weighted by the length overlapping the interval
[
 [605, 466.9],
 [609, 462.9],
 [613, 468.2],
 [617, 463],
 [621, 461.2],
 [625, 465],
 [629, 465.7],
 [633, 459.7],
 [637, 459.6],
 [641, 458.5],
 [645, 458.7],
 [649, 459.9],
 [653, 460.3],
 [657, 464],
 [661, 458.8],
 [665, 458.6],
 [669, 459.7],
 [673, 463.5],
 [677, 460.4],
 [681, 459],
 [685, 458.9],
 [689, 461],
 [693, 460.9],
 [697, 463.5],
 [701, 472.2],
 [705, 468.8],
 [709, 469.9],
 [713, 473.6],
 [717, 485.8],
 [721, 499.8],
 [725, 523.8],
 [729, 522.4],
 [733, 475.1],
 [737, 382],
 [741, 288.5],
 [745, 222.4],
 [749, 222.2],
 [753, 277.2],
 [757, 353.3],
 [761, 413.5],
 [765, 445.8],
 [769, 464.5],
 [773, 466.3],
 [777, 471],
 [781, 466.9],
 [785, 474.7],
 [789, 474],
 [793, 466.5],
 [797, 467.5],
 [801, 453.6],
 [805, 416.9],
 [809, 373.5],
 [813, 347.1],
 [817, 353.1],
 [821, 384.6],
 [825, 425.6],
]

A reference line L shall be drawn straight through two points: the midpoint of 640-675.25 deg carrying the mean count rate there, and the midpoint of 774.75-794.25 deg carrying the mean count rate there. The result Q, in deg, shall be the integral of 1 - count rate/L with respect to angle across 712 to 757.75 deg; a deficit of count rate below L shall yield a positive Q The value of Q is 7.2 deg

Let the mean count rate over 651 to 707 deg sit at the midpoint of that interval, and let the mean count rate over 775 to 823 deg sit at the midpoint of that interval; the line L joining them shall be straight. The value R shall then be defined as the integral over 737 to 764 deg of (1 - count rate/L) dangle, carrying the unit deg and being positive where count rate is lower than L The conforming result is 8.2 deg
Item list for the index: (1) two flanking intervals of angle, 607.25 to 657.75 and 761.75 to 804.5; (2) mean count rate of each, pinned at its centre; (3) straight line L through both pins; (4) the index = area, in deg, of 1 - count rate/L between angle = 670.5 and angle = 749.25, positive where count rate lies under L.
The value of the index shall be 3.5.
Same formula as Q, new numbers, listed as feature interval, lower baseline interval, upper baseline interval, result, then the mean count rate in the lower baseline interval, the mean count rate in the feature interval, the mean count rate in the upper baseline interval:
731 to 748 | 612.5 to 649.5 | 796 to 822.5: 3.54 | 462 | 335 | 397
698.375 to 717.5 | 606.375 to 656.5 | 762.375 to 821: -0.98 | 462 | 473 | 437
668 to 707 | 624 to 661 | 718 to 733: 1.89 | 461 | 463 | 508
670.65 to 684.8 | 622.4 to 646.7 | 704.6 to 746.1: -0.29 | 461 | 461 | 441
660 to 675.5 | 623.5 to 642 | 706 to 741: 0.13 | 462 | 460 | 468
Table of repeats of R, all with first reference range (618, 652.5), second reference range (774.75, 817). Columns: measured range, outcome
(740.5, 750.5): 4.63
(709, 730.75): -2.40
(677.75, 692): -0.19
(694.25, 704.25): -0.35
